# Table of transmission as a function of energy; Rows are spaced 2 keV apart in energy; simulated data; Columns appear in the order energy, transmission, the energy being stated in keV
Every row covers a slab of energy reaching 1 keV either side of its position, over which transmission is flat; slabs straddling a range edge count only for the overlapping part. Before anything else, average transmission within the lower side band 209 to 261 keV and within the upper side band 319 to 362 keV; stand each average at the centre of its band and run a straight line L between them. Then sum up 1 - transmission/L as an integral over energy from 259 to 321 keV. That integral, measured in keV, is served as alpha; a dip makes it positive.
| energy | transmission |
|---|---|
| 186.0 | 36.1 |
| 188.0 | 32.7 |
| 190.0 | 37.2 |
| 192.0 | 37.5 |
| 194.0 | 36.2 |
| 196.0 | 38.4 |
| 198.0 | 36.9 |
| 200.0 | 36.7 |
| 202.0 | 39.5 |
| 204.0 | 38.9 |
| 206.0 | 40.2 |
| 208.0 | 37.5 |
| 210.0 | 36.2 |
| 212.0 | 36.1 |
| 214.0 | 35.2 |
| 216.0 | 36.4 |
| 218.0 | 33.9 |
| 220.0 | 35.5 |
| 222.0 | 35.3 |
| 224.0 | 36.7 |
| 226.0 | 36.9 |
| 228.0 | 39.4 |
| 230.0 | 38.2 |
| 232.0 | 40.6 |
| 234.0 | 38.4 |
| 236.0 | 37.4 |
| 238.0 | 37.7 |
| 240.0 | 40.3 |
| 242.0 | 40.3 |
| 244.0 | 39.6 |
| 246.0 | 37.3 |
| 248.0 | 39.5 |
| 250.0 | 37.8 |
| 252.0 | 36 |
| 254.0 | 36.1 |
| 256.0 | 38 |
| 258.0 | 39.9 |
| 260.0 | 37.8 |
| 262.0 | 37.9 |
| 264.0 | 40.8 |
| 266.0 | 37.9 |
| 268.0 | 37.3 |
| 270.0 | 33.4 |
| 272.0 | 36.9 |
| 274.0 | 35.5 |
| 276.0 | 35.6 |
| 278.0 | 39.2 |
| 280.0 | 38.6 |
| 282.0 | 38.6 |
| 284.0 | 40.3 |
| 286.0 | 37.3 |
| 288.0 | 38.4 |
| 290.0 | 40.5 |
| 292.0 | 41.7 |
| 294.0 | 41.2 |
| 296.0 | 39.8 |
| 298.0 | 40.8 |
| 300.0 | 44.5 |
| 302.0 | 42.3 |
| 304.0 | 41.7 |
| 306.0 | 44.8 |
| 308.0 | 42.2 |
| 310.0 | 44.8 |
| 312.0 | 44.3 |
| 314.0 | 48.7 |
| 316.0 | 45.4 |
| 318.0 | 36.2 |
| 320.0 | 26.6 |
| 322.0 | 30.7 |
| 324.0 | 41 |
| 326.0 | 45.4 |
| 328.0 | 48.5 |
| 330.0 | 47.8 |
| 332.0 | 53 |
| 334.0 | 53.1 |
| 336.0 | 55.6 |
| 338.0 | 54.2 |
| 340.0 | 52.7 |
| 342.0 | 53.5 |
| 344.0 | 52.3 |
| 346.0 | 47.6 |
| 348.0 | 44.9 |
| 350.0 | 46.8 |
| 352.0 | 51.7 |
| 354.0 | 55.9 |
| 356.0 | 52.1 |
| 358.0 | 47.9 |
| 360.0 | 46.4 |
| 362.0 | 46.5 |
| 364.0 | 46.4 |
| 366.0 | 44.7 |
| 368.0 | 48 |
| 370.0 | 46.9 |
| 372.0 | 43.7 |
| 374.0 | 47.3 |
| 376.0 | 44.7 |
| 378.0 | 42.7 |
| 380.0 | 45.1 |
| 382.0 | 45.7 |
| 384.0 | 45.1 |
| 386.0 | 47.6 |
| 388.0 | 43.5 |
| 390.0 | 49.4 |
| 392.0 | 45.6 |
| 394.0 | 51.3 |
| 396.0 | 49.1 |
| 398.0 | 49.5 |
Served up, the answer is 4.7 keV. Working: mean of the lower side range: 37.6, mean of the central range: 39.7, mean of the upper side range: 48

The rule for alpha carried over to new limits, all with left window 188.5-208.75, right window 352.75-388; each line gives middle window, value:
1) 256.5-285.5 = 2.6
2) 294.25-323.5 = 1.8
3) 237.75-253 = 0.6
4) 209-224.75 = 1.3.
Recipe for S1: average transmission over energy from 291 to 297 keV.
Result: 40.9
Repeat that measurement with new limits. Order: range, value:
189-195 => 37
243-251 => 38.5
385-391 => 46.8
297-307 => 42.8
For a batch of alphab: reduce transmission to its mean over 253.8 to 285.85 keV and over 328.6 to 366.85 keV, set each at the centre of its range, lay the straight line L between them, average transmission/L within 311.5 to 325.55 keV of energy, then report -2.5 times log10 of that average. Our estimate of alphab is 0.16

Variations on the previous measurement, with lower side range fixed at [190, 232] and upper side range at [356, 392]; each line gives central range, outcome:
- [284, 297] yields 0.045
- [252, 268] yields 0.048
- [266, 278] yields 0.122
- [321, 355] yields -0.115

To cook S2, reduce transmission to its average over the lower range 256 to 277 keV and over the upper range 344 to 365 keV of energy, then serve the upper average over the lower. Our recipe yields 1.3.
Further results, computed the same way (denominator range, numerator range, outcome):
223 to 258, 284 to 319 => 1.10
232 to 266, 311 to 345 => 1.21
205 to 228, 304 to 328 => 1.13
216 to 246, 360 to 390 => 1.21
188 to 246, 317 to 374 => 1.26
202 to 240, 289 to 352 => 1.20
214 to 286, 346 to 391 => 1.25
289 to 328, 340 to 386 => 1.15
